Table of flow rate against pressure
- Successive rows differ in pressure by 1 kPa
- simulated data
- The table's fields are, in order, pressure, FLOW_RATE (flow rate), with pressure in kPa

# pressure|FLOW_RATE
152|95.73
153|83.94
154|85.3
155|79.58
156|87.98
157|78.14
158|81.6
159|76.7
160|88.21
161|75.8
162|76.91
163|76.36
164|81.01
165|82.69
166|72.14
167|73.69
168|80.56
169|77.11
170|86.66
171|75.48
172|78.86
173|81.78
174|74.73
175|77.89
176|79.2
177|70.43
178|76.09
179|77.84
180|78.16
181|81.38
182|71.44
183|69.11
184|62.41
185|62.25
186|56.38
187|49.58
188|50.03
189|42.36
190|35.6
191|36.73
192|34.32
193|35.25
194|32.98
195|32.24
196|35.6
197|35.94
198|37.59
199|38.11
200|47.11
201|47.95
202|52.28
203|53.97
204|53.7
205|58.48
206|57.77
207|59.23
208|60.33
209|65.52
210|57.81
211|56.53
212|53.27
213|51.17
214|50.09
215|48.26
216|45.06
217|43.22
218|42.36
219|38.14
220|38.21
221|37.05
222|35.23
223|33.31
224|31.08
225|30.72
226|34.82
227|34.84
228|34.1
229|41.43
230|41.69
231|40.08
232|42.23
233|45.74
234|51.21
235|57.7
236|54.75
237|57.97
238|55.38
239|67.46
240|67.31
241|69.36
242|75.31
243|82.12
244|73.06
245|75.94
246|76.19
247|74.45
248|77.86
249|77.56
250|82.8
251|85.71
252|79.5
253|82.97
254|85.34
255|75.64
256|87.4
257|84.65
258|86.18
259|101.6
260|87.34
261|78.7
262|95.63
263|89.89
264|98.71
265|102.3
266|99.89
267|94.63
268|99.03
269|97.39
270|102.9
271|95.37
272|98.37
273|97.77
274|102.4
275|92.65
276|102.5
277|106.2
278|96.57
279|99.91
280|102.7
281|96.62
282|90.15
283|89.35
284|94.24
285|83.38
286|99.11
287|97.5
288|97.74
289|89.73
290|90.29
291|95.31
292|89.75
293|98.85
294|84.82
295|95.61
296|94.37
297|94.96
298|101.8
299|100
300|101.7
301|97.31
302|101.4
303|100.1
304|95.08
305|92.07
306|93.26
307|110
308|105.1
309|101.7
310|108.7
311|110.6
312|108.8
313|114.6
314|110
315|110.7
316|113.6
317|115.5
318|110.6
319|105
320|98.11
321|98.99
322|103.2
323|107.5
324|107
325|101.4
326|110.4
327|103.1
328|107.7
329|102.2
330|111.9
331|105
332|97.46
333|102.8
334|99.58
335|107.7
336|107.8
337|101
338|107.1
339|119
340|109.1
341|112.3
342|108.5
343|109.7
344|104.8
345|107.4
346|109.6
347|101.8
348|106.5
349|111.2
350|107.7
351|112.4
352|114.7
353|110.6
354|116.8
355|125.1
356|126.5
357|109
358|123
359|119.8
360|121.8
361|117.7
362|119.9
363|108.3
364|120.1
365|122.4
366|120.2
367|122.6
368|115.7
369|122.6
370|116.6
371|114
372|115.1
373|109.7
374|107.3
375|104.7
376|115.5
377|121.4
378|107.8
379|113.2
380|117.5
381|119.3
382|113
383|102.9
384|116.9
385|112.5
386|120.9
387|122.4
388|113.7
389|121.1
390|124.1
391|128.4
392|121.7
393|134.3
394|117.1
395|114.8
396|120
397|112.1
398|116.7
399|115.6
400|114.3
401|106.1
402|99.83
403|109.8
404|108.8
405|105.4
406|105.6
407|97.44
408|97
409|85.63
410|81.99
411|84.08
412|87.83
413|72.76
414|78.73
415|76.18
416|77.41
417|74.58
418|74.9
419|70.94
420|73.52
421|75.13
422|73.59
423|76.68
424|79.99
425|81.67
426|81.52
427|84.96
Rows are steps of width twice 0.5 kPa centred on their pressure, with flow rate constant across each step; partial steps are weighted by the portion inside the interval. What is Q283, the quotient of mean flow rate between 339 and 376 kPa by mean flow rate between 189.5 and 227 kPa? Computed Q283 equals 2.59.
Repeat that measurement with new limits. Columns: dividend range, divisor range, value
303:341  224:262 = 1.59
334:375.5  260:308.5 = 1.17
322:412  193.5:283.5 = 1.66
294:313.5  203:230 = 2.20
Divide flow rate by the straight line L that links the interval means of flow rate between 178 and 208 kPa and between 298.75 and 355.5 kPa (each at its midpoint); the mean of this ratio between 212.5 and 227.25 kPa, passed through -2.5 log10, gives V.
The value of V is 0.49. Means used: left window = 51.8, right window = 107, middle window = 39.7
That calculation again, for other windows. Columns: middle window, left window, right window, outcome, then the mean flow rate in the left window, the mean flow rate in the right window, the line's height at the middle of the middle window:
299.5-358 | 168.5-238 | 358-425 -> -0.21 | 52.5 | 106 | 88.1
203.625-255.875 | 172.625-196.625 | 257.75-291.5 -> 0.34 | 58.3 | 95.7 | 77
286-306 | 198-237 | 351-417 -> -0.24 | 46.5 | 111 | 76.8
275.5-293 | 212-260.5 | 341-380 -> -0.18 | 59.8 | 114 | 80.8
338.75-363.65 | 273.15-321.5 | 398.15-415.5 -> -0.16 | 99.8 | 96.1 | 98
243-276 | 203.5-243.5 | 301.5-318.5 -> -0.21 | 50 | 106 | 73.3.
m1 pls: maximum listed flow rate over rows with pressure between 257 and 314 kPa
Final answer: 114.6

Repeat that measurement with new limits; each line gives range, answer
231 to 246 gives 82.12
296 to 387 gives 126.5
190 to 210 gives 65.52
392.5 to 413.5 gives 134.3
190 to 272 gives 102.9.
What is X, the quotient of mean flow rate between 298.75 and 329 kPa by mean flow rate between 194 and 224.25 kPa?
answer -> 2.26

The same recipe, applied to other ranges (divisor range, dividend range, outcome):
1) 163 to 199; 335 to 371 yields 1.83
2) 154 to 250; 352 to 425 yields 1.80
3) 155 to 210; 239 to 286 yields 1.40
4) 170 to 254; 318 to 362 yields 1.93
